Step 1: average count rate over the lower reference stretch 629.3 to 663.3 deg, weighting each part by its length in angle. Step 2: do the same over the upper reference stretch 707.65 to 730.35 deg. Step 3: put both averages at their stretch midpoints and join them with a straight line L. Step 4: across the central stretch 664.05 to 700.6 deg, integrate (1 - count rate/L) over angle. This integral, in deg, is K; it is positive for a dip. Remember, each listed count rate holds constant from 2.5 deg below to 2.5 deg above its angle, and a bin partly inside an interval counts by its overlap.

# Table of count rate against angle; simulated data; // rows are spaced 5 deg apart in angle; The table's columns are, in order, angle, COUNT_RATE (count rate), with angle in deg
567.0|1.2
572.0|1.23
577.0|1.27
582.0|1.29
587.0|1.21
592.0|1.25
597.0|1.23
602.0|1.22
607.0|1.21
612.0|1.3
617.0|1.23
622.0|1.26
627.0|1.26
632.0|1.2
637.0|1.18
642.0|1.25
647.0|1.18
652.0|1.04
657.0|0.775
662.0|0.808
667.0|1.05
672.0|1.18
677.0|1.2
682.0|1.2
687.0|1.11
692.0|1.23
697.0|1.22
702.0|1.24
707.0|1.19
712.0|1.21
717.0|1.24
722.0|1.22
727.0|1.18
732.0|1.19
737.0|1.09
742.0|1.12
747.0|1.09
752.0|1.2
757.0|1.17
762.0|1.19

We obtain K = -0.86 deg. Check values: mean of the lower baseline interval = 1.07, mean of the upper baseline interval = 1.21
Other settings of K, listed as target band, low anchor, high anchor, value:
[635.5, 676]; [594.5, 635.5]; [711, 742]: 5.2 deg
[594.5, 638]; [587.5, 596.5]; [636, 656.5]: -1.8 deg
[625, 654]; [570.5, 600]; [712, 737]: 1.0 deg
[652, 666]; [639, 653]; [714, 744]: 3.7 deg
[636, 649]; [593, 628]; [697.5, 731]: 0.3 deg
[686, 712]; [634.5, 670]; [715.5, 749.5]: -2.2 deg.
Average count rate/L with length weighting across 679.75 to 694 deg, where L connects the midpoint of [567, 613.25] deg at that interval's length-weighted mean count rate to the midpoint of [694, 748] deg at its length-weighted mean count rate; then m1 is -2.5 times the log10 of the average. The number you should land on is 0.02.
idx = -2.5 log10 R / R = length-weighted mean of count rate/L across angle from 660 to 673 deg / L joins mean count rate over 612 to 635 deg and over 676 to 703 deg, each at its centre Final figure 0.21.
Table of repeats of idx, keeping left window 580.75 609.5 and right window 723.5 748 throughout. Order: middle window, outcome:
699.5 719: -0.06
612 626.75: -0.04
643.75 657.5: 0.15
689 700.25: -0.05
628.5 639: 0.01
